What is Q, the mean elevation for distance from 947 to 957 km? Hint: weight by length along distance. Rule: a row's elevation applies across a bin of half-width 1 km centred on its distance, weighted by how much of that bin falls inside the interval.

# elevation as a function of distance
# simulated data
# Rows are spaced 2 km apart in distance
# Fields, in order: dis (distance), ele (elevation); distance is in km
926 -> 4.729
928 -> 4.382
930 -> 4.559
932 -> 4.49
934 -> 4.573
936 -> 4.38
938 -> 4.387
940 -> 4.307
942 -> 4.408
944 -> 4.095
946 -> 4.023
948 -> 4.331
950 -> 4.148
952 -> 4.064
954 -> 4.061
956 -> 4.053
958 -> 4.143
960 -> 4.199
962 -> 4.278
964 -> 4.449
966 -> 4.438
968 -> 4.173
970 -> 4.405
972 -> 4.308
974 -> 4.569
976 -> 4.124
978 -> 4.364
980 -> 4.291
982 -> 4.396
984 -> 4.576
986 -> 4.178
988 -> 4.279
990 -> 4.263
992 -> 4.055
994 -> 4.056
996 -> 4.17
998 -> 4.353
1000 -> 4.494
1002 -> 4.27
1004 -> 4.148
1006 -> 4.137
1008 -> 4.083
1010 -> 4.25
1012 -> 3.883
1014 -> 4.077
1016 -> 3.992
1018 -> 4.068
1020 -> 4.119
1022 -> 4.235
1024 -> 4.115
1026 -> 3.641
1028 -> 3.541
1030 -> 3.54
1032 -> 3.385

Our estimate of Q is 4.13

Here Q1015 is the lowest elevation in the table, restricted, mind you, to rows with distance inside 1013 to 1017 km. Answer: 3.992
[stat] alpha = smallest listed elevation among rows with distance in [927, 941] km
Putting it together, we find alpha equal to 4.307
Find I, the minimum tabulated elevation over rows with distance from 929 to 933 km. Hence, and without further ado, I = 4.49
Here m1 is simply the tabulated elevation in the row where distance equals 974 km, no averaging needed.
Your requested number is 4.569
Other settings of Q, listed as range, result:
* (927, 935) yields 4.5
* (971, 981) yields 4.33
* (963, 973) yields 4.35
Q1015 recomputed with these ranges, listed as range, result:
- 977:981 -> 4.291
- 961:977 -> 4.124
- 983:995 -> 4.055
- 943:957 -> 4.023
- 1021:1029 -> 3.541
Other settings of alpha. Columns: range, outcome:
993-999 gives 4.056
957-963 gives 4.143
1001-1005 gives 4.148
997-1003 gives 4.27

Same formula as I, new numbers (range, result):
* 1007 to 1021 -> 3.883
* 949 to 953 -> 4.064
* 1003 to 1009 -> 4.083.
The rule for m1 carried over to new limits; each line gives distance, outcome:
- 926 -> 4.729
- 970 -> 4.405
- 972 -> 4.308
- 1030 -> 3.54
